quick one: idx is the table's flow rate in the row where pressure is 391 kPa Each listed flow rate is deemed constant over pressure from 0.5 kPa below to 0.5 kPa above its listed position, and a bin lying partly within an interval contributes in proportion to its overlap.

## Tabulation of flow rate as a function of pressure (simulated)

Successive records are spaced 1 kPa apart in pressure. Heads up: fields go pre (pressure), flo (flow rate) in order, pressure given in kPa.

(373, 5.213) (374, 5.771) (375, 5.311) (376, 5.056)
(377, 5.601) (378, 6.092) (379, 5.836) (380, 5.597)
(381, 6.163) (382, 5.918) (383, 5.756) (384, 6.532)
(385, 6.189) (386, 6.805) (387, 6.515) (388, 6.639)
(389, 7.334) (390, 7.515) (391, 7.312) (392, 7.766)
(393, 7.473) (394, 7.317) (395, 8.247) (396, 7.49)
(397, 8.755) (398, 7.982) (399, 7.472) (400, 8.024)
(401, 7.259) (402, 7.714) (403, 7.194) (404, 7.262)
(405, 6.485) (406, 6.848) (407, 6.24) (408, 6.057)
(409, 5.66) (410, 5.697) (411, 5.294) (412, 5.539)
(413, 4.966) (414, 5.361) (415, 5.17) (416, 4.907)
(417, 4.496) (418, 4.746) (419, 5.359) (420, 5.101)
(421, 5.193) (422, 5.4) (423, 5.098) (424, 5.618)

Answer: 7.312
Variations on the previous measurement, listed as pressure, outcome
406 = 6.848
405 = 6.485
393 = 7.473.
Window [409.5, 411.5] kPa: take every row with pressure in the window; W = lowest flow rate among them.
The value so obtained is 5.294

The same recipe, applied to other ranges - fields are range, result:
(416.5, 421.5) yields 4.496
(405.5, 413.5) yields 4.966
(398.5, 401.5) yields 7.259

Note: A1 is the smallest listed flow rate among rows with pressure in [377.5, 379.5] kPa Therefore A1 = 5.836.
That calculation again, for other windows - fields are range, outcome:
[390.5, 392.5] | 7.312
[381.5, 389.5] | 5.756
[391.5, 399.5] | 7.317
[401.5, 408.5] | 6.057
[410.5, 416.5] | 4.907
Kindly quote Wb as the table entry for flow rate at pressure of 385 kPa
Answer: 6.189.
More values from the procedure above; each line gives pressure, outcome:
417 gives 4.496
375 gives 5.311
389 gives 7.334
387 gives 6.515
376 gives 5.056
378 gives 6.092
